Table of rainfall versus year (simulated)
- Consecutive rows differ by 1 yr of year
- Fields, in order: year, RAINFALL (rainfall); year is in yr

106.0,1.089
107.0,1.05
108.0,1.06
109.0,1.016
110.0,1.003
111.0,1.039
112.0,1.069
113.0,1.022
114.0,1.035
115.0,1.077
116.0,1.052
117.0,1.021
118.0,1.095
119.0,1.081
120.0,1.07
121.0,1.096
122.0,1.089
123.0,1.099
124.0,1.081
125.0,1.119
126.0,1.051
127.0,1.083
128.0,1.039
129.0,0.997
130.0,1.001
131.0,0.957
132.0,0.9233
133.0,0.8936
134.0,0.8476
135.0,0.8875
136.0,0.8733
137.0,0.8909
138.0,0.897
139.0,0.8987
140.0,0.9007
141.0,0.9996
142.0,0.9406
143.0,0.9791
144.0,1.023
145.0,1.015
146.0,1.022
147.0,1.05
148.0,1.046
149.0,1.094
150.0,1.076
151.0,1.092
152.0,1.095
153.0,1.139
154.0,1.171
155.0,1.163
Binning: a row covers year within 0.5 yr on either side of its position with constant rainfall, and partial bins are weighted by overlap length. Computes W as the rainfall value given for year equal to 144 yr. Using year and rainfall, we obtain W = 1.023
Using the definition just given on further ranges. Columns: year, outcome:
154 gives 1.171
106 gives 1.089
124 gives 1.081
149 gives 1.094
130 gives 1.001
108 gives 1.06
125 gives 1.119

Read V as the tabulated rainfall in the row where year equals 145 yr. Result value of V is 1.015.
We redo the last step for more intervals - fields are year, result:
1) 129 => 0.997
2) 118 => 1.095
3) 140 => 0.9007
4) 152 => 1.095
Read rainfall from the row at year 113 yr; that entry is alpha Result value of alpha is 1.022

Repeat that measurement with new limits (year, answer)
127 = 1.083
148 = 1.046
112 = 1.069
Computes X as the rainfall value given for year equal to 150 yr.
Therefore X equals 1.076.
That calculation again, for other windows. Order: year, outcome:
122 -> 1.089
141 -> 0.9996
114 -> 1.035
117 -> 1.021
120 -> 1.07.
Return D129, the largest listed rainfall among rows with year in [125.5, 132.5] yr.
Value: 1.083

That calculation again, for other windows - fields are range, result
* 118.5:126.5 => 1.119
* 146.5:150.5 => 1.094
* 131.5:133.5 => 0.9233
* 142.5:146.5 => 1.023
